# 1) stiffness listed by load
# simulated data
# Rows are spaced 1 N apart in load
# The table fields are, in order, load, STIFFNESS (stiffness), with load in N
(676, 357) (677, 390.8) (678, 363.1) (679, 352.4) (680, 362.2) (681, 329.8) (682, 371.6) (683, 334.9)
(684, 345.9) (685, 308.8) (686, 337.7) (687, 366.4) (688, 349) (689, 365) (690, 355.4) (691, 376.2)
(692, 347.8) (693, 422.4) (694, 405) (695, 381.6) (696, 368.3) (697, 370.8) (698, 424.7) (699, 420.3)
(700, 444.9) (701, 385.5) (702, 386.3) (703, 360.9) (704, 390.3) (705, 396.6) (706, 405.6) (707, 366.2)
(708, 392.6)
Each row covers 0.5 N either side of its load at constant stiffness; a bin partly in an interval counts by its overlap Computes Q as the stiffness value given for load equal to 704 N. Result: 390.3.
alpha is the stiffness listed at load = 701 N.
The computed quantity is 385.5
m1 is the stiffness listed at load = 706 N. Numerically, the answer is 405.6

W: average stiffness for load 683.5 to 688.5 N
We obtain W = 342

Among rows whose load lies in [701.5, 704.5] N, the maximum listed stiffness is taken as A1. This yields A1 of 390.3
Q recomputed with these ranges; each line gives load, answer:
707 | 366.2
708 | 392.6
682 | 371.6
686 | 337.7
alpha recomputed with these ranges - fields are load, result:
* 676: 357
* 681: 329.8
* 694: 405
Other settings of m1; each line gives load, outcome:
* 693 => 422.4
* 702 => 386.3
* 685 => 308.8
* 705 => 396.6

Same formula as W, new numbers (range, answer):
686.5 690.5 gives 359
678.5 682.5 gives 354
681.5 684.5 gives 351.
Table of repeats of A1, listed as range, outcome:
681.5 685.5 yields 371.6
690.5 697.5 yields 422.4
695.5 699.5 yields 424.7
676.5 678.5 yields 390.8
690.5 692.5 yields 376.2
